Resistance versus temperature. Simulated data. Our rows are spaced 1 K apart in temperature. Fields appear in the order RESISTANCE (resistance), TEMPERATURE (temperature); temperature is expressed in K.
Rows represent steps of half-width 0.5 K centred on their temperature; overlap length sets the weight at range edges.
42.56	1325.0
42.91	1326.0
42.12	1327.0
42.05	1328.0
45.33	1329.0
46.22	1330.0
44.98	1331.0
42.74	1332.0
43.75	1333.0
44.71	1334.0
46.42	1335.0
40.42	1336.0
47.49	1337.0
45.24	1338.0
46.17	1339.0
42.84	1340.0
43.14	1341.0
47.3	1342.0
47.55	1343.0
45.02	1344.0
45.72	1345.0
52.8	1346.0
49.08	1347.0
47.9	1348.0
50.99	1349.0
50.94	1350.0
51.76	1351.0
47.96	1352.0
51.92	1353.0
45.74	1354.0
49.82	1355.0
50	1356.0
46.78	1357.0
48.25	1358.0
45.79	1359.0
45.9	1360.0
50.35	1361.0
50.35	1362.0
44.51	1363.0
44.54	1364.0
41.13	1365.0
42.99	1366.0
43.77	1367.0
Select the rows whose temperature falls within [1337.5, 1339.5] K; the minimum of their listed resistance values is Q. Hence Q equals 45.24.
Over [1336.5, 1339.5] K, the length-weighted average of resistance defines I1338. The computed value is 46.3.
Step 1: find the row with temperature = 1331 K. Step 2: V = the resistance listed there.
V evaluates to 44.98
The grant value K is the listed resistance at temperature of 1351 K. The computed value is 51.76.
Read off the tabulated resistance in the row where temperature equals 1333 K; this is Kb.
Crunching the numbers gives 43.75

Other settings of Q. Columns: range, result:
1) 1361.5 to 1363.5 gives 44.51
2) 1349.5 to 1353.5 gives 47.96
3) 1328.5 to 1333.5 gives 42.74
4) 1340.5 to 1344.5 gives 43.14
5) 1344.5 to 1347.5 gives 45.72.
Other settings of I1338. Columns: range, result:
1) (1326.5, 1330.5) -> 43.9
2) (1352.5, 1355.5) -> 49.2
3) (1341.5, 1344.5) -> 46.6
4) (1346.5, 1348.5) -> 48.5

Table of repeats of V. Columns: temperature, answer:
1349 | 50.99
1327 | 42.12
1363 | 44.51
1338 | 45.24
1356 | 50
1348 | 47.9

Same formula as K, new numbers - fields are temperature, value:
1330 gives 46.22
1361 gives 50.35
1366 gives 42.99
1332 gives 42.74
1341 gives 43.14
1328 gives 42.05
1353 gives 51.92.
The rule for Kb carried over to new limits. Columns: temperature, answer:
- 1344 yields 45.02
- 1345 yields 45.72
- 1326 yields 42.91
